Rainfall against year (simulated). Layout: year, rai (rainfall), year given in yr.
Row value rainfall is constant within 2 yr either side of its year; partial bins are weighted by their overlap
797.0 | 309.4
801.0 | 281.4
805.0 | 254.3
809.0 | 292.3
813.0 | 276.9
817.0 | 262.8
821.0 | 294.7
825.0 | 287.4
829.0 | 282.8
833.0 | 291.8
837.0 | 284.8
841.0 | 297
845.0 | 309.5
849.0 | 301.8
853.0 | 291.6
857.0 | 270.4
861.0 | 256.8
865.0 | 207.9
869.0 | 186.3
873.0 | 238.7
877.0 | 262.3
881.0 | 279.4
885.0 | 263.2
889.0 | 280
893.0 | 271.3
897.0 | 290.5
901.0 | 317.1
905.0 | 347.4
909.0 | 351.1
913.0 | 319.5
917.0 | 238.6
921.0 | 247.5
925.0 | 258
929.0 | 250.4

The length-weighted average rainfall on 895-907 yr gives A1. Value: 318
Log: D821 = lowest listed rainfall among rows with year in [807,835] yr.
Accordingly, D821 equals 262.8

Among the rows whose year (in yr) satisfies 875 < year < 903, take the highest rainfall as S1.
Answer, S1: 317.1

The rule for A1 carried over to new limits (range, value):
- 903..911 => 349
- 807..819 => 277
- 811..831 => 281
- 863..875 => 211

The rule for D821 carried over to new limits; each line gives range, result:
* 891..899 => 271.3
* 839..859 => 270.4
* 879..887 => 263.2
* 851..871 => 186.3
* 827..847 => 282.8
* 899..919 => 238.6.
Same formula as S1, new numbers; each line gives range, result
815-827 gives 294.7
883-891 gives 280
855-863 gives 270.4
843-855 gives 309.5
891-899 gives 290.5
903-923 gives 351.1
